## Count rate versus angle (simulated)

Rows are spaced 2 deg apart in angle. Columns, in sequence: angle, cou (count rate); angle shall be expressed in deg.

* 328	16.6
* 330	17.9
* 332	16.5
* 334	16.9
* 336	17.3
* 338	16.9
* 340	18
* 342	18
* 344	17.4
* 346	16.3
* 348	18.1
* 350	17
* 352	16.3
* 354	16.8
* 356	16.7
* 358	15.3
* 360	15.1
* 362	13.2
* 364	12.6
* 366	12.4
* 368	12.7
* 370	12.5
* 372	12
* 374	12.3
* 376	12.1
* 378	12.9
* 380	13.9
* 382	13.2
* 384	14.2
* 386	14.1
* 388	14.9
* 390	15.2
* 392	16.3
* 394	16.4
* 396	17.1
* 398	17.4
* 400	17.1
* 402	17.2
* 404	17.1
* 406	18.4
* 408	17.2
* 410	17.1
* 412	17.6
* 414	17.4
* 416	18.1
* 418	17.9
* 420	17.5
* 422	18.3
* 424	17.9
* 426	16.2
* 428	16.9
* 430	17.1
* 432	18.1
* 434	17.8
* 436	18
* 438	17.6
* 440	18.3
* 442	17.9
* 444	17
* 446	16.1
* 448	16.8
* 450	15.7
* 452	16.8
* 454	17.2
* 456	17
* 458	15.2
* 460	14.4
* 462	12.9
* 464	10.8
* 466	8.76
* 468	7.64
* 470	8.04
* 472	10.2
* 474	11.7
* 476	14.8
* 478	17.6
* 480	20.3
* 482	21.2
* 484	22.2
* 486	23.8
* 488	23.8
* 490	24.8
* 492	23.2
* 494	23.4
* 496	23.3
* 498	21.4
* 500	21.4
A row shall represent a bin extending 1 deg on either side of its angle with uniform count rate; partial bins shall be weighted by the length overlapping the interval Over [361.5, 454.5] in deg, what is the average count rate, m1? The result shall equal 16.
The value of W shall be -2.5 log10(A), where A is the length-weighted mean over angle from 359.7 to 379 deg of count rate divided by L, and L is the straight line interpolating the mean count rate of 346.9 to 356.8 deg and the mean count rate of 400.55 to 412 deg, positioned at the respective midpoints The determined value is 0.32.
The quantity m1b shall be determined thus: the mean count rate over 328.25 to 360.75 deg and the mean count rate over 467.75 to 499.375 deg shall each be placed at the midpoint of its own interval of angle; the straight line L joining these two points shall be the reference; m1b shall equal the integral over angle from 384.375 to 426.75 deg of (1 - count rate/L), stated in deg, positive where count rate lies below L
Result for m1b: 2.0 deg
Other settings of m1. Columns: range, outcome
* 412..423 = 17.8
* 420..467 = 16.2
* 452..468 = 13.6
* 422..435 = 17.4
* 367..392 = 13.5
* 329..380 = 15.3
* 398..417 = 17.5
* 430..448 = 17.5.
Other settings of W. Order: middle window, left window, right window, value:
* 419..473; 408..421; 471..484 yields 0.11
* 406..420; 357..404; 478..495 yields -0.04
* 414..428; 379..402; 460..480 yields -0.23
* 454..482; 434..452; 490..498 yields 0.44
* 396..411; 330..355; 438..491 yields -0.04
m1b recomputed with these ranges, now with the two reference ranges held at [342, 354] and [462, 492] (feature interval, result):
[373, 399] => 3.42 deg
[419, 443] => -1.58 deg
